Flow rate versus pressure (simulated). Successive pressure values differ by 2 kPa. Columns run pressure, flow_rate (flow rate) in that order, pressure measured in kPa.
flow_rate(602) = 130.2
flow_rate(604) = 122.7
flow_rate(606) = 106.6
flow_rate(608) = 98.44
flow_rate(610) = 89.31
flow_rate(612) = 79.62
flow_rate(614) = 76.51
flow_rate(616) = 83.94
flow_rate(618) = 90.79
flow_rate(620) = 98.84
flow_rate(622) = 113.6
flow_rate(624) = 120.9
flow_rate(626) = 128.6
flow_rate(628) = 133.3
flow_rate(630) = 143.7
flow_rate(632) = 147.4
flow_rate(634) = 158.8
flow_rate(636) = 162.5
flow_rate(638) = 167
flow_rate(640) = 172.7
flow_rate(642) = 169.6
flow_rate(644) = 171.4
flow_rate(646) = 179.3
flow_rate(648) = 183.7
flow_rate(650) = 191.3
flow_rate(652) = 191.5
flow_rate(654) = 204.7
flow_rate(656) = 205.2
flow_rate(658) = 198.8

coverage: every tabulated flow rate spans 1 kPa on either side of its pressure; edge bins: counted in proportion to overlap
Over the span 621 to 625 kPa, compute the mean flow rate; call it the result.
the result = 117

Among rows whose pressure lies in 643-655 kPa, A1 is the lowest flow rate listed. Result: 171.4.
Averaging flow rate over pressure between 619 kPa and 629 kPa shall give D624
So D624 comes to 119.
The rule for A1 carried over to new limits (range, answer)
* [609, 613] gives 79.62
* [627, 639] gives 133.3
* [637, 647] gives 167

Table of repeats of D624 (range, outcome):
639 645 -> 171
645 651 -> 185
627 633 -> 141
